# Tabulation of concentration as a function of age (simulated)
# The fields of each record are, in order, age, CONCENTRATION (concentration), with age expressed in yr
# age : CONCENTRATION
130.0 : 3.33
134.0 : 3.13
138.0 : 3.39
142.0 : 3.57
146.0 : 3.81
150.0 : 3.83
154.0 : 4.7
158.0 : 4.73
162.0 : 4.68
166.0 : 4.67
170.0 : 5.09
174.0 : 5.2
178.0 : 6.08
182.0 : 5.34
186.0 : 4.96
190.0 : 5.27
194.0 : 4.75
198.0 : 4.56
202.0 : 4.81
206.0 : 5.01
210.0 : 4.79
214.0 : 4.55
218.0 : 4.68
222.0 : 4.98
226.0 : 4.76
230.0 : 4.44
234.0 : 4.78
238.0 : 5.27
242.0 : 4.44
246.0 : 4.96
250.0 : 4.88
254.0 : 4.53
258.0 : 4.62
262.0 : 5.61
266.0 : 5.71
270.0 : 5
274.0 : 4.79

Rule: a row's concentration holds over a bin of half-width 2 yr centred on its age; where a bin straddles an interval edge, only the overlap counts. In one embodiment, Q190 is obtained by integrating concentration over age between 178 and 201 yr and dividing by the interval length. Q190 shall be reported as 5.06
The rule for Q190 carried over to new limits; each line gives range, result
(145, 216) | 4.84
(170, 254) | 4.92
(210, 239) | 4.76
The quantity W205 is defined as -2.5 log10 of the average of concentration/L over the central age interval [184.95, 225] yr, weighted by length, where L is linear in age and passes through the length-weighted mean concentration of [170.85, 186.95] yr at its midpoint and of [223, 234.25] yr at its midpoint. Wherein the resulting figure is 0.04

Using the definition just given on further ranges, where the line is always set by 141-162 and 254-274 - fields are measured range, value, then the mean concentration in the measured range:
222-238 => 0.02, 4.78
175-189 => -0.22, 5.43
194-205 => -0.03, 4.73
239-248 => 0.04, 4.76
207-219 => 0.00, 4.7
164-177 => -0.16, 5.07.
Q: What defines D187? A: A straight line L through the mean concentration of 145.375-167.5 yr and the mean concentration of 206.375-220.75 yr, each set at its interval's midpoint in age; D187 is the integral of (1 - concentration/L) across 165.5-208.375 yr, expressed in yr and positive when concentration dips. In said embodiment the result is -4.6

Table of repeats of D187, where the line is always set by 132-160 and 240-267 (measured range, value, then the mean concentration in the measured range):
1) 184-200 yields -2.05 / 4.88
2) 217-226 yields -0.41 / 4.83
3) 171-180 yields -3.04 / 5.58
